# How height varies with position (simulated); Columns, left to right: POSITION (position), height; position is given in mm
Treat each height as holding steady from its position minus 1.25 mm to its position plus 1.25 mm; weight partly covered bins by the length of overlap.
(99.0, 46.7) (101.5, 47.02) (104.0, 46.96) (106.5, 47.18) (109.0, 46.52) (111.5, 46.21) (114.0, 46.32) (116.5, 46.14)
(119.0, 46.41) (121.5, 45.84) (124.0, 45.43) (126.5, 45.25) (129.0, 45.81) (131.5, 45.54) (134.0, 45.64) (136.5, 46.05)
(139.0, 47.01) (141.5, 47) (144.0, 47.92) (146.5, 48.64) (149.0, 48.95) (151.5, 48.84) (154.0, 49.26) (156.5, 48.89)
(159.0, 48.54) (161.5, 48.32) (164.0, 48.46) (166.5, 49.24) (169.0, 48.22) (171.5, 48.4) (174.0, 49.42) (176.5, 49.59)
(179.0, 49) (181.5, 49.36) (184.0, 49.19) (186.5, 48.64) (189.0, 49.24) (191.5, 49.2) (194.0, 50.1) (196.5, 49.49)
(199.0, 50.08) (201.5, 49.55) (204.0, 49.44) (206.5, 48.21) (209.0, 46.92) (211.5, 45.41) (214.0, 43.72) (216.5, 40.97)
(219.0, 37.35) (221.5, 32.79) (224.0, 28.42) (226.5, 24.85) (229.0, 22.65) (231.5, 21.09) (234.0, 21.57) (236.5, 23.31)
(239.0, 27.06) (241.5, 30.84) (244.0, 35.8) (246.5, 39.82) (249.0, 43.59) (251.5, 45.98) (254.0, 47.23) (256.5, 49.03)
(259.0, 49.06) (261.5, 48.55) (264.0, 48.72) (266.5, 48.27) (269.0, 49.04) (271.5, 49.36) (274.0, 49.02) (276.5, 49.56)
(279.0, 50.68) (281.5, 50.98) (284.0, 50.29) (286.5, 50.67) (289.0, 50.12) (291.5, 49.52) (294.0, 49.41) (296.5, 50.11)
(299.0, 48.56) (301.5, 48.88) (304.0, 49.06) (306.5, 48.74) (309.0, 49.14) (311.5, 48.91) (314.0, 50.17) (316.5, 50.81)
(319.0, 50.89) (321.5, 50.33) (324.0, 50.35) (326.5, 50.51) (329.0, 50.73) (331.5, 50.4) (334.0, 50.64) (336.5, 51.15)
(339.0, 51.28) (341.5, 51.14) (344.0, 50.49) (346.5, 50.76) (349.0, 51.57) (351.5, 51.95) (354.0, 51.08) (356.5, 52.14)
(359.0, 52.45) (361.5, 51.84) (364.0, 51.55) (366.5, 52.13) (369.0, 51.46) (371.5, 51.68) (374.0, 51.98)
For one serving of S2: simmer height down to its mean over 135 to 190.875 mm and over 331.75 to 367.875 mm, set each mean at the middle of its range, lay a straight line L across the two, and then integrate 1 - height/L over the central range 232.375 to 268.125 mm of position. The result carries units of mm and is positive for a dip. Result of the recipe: 7.24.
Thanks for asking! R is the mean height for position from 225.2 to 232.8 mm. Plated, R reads 22.9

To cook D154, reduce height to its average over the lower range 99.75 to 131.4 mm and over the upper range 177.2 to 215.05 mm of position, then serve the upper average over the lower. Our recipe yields 1.0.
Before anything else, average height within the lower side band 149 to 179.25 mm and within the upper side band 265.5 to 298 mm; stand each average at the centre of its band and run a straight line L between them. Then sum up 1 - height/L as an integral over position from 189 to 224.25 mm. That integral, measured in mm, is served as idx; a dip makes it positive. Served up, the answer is 3.0 mm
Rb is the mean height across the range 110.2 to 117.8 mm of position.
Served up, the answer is 46.2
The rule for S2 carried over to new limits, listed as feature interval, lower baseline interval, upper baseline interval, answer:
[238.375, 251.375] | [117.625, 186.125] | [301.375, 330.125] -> 3.25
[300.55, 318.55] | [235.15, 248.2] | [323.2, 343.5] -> -1.43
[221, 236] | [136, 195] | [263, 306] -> 7.44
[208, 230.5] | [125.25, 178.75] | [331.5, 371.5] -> 6.16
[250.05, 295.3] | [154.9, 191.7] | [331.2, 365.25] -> 1.01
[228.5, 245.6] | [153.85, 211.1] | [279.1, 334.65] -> 7.93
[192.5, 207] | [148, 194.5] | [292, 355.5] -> -0.09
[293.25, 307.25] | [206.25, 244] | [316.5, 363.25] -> -1.38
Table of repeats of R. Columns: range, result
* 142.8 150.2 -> 48.5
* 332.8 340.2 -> 51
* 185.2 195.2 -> 49.3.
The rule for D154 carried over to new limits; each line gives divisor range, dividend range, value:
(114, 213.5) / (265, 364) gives 1.05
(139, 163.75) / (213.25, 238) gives 0.61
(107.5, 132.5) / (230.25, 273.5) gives 0.87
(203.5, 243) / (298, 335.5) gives 1.48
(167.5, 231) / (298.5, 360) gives 1.14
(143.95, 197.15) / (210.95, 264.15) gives 0.74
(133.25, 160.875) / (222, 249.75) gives 0.60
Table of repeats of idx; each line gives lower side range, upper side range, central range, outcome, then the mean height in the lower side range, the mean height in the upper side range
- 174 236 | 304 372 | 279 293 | -0.9 mm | 41.9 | 50.9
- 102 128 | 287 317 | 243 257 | 1.5 mm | 46.2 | 49.4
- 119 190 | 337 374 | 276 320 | 0.6 mm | 47.9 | 51.5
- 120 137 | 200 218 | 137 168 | -1.7 mm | 45.6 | 46.2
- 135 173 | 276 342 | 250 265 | 0.4 mm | 48.2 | 50.1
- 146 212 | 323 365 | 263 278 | 0.3 mm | 48.9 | 51.2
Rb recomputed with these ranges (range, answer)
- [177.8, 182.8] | 49.2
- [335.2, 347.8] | 51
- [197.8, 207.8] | 49.3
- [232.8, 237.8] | 22.5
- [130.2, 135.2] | 45.6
